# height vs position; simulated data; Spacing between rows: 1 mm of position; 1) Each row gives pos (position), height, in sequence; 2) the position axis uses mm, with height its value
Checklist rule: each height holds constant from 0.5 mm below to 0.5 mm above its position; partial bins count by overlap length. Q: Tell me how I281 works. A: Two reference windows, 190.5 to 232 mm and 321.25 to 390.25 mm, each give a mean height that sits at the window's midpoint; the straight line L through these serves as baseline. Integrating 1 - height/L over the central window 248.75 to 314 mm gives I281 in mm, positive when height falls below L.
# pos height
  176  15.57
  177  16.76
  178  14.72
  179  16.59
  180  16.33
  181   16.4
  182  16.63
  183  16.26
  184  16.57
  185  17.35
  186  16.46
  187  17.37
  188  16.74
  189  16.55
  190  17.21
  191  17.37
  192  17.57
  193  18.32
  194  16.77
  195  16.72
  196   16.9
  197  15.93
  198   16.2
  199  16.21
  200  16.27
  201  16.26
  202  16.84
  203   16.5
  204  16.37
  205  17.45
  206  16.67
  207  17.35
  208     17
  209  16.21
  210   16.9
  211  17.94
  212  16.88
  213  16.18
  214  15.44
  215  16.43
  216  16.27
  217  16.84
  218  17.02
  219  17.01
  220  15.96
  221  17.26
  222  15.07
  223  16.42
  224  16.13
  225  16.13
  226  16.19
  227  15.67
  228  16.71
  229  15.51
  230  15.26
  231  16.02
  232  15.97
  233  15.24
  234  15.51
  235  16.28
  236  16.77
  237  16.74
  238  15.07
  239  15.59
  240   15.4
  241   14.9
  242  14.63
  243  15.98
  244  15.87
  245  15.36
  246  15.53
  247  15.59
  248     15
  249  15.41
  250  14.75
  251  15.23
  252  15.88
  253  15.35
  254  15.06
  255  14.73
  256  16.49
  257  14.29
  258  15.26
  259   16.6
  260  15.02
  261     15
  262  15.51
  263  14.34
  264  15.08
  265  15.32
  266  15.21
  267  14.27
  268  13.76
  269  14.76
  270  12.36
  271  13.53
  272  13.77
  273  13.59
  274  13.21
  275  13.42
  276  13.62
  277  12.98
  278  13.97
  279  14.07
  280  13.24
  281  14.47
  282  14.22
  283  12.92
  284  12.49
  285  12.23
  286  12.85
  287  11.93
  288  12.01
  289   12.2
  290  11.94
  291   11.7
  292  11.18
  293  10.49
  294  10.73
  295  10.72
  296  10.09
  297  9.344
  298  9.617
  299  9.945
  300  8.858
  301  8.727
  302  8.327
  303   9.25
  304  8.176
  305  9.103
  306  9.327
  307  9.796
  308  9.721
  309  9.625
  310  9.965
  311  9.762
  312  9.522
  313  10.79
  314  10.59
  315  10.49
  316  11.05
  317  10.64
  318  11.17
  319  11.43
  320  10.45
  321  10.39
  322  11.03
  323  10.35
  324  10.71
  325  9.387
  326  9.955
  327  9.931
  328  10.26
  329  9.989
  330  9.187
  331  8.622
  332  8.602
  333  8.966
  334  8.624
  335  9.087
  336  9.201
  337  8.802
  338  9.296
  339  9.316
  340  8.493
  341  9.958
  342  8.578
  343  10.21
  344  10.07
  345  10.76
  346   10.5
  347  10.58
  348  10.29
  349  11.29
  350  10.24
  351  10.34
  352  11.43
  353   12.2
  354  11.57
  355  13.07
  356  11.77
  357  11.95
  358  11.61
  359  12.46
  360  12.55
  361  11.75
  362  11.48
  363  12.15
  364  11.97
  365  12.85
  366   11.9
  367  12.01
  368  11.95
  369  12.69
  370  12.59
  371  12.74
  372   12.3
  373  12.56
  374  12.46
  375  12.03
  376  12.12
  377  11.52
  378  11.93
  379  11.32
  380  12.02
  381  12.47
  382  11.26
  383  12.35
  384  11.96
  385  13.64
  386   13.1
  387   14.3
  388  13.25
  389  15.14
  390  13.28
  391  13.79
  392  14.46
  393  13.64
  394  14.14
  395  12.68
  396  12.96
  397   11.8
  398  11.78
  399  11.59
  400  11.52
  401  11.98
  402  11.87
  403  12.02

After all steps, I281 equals 6.9 mm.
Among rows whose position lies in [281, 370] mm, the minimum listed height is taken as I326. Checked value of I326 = 8.176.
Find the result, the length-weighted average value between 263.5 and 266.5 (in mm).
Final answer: 15.2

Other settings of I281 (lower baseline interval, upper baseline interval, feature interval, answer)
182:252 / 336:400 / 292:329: 9.6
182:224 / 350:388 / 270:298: 4.0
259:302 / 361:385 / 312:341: 6.0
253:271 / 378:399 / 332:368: 7.3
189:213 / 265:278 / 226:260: -1.3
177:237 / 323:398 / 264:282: 0.5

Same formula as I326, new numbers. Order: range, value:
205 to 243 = 14.63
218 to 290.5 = 11.93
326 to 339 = 8.602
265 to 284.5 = 12.36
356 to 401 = 11.26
